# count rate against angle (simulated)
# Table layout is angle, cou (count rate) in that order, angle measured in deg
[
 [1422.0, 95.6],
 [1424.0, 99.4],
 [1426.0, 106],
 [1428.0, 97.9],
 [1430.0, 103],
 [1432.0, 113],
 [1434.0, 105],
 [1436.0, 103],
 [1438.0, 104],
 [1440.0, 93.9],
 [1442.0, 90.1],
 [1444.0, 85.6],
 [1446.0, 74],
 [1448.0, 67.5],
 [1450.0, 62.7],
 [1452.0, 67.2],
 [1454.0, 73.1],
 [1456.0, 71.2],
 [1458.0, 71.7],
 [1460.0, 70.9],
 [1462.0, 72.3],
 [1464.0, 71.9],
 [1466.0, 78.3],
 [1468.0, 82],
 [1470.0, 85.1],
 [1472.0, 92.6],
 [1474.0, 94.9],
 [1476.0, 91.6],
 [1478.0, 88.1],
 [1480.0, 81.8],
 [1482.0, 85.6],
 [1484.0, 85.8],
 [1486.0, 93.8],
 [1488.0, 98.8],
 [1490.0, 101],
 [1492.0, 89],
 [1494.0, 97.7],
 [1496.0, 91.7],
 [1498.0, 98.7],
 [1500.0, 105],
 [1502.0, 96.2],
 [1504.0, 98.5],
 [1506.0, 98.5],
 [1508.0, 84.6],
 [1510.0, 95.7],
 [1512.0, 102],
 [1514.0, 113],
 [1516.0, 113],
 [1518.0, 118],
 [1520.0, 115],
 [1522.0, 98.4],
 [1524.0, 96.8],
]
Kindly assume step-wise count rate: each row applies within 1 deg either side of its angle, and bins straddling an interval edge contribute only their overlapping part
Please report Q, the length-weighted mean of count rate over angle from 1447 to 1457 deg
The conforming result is 68.3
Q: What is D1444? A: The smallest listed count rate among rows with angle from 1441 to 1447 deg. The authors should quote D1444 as 74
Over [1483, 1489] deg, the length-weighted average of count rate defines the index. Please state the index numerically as 92.8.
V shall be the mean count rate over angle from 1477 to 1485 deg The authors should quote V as 85.3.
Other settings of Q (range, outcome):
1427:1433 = 105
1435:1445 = 95.3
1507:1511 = 90.2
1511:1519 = 112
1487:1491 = 99.9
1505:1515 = 98.8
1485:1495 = 96.1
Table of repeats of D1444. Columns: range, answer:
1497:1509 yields 84.6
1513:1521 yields 113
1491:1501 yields 89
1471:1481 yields 81.8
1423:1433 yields 97.9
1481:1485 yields 85.6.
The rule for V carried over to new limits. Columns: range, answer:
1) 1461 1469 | 76.1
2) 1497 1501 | 102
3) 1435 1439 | 104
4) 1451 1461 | 70.8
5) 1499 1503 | 101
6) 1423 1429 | 101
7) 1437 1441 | 99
